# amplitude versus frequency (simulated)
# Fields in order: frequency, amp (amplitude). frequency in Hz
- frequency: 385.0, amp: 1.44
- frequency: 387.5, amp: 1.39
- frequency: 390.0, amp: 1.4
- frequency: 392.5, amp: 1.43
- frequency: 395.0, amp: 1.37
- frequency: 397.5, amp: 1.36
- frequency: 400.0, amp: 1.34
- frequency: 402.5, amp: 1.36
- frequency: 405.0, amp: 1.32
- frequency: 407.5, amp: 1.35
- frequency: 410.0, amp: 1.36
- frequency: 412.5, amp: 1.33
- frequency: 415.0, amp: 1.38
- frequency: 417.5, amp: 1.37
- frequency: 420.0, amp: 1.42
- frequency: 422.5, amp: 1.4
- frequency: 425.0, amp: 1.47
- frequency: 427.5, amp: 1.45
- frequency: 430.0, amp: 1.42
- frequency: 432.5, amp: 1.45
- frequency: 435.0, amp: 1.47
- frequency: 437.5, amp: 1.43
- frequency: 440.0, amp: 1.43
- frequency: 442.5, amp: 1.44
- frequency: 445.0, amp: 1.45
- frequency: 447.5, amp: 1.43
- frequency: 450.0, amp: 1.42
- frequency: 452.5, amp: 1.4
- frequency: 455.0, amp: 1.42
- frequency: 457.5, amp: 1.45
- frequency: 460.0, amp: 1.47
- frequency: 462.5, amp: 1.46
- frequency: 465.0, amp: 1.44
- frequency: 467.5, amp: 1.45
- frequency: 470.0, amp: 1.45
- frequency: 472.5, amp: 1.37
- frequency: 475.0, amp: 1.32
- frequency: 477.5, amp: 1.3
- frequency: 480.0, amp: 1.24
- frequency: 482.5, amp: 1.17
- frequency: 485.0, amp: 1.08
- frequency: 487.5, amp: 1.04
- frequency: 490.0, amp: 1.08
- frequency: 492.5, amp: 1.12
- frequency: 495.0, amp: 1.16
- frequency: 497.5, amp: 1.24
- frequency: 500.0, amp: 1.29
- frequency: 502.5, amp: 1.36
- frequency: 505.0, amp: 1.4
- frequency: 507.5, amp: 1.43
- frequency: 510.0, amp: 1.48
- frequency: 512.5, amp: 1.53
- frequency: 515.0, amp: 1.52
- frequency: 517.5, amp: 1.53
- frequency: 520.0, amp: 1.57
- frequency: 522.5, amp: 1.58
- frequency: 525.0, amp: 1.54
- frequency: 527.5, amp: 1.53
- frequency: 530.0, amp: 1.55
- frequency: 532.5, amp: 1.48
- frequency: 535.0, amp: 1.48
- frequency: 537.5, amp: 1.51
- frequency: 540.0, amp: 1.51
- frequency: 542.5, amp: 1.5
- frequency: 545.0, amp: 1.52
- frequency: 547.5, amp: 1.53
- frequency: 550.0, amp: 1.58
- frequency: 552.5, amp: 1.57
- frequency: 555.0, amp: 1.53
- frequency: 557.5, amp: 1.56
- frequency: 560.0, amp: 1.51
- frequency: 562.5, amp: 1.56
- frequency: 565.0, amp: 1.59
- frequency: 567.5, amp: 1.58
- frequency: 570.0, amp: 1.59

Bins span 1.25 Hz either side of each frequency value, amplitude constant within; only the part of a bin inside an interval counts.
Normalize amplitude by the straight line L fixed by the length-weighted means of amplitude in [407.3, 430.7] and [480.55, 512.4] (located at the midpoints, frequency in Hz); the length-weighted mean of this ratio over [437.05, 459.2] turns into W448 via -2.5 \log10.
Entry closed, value -0.07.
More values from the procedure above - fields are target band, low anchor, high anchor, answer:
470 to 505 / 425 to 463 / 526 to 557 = 0.20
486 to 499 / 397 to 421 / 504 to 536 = 0.29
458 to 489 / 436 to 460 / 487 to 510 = 0.02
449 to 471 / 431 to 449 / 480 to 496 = -0.11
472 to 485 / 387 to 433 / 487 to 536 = 0.12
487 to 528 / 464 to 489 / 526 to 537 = 0.03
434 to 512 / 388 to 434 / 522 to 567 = 0.08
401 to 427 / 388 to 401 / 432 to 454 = 0.02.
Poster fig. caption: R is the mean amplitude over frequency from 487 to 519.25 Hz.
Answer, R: 1.33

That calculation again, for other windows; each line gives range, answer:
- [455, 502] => 1.29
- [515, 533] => 1.54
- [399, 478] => 1.41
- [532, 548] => 1.5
